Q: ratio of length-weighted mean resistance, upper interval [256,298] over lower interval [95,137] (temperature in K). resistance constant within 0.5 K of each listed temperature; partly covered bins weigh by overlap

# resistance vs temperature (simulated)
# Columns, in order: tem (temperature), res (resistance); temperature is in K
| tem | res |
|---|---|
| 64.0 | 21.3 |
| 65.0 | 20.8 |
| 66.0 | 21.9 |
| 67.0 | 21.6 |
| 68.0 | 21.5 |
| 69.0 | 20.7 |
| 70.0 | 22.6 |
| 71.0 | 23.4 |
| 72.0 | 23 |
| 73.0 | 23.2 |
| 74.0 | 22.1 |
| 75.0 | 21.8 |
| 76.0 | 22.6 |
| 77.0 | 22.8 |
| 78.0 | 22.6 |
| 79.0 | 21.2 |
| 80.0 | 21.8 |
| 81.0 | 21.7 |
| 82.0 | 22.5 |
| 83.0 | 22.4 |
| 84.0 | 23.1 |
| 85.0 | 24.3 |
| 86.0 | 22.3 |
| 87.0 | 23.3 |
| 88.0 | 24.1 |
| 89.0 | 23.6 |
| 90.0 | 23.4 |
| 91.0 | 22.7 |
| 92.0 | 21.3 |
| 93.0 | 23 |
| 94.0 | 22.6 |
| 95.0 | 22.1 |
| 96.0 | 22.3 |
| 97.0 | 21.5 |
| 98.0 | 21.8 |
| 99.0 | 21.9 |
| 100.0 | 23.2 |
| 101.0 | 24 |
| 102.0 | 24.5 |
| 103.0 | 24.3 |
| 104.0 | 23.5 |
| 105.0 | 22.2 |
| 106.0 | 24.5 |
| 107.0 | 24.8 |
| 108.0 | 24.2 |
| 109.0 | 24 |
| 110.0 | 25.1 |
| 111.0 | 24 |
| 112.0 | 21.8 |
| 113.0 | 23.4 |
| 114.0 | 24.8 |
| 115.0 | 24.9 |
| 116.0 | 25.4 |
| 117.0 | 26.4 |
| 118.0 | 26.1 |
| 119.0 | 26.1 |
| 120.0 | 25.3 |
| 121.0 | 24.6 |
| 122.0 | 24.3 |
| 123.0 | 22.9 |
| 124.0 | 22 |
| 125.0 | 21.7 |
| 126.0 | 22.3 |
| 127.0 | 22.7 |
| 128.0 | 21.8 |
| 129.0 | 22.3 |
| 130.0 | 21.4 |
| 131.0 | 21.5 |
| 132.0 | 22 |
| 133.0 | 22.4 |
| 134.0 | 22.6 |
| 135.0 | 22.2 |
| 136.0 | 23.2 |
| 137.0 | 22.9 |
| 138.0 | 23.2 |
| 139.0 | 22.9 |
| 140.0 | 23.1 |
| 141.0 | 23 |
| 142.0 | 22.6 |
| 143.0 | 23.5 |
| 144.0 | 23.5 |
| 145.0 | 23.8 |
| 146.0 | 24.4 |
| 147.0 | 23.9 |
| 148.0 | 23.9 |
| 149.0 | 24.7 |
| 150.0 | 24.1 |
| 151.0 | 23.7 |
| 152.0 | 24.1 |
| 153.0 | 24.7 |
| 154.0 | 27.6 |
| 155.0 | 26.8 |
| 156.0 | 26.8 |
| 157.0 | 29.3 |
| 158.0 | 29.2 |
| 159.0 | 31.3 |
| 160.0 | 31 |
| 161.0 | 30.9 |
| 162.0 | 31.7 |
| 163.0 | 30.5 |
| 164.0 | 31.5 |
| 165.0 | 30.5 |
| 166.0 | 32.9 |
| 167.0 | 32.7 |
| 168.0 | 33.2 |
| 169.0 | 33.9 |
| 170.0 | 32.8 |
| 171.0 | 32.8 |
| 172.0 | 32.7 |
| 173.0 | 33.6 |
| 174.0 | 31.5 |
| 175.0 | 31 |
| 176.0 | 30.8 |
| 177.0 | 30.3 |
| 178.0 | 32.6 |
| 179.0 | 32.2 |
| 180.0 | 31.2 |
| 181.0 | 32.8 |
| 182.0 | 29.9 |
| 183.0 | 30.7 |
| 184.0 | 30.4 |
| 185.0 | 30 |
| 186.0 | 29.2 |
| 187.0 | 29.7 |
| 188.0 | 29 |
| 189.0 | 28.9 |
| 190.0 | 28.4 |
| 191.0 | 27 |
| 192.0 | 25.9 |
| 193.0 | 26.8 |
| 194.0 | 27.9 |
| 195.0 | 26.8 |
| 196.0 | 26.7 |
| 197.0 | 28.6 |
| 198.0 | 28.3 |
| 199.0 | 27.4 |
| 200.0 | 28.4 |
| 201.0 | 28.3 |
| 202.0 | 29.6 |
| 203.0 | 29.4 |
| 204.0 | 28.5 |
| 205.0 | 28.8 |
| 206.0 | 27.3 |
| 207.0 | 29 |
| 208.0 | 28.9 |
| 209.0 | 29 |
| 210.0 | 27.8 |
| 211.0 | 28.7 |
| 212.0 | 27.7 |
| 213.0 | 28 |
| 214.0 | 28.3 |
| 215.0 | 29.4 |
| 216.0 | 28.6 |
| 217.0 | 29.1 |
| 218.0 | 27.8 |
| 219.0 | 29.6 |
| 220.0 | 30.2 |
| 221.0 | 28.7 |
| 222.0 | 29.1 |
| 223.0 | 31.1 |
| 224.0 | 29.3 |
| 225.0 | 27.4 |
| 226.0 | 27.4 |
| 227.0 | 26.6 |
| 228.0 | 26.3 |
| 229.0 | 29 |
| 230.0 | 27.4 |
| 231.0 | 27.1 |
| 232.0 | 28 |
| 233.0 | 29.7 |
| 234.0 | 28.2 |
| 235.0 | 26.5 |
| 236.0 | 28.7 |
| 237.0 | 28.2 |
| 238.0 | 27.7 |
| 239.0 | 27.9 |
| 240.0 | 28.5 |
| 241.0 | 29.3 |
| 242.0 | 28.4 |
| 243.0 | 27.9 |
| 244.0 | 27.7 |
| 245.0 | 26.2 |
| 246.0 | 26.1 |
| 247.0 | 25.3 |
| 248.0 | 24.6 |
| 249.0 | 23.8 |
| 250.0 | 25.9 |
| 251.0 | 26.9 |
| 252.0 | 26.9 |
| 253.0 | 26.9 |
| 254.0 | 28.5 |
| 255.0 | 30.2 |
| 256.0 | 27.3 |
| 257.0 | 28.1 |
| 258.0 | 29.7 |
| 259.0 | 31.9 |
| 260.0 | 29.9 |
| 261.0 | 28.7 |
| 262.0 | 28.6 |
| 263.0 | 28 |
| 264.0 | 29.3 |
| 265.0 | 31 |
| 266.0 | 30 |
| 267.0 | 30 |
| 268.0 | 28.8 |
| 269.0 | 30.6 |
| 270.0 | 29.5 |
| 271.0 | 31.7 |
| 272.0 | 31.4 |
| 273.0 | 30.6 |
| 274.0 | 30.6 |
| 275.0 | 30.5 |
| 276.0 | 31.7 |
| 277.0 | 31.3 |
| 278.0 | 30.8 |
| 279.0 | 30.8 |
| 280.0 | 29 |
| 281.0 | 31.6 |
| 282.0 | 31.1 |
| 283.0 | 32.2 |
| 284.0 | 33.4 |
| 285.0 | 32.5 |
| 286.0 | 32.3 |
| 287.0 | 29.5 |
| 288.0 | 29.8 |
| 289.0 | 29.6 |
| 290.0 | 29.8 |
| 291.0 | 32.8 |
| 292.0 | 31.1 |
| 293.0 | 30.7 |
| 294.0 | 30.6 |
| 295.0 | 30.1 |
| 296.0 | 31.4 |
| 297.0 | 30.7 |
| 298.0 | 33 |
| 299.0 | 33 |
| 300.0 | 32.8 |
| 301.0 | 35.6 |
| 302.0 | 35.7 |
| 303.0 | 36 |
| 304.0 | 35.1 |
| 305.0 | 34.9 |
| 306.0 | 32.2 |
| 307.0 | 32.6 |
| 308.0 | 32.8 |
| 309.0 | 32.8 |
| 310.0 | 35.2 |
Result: 1.30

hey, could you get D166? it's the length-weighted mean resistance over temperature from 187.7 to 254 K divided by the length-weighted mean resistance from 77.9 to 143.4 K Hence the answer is 1.21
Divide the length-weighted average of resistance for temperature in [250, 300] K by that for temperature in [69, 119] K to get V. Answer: 1.30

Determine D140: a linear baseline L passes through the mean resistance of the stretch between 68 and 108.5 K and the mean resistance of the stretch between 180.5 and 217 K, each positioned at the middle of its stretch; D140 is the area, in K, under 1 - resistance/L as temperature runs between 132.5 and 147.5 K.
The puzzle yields 1.4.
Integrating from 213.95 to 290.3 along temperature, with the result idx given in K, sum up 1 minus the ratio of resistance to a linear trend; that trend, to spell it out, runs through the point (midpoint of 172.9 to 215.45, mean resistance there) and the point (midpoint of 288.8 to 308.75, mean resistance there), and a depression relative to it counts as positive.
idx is 5.1 K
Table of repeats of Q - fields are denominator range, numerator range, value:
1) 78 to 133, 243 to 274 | 1.23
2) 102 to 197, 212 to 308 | 1.11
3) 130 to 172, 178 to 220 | 1.08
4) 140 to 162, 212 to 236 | 1.09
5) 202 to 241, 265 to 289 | 1.08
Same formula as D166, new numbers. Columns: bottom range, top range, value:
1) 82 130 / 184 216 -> 1.21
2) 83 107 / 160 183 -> 1.38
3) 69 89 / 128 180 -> 1.20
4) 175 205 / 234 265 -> 0.95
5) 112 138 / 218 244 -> 1.21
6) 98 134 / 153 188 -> 1.31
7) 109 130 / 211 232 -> 1.19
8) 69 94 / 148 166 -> 1.24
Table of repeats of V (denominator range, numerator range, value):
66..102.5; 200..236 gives 1.26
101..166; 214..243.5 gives 1.14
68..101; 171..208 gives 1.31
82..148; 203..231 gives 1.22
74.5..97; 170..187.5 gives 1.39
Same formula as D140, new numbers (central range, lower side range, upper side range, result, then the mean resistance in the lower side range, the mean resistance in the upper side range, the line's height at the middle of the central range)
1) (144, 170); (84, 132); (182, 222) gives -2.1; 23.4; 28.6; 26.1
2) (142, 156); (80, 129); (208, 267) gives 0.3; 23.4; 28.2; 25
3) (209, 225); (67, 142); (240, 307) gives -0.6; 23.1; 30.2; 27.8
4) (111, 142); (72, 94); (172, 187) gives 3.7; 22.7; 31.2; 26.5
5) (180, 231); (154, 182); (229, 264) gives 1.8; 31.3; 27.8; 29.6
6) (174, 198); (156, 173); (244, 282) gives 1.2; 31.6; 29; 31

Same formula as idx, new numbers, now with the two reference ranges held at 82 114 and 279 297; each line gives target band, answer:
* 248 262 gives 0.8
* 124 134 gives 1.0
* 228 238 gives 0.3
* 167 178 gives -2.5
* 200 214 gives -0.4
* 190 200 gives -0.1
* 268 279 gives -0.1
